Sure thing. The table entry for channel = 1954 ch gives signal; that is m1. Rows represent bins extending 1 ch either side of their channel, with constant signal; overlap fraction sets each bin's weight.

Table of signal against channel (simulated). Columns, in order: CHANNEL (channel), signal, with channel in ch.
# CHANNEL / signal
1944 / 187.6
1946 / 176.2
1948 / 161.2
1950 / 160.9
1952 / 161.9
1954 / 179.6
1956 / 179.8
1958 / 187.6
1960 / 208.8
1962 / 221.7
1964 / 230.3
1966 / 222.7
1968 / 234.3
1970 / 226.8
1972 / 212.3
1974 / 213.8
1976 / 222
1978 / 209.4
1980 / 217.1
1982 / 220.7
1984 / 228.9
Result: 179.6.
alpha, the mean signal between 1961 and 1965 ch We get 226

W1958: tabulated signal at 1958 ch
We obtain 187.6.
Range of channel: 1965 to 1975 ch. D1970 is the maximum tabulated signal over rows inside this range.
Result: 234.3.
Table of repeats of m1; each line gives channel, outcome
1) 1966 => 222.7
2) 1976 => 222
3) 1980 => 217.1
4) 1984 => 228.9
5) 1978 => 209.4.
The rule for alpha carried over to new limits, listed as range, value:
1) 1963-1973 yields 225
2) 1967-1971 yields 231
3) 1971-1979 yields 214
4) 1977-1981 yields 213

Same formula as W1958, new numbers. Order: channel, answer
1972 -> 212.3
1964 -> 230.3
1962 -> 221.7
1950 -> 160.9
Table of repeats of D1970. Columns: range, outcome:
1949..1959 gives 187.6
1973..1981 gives 222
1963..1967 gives 230.3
